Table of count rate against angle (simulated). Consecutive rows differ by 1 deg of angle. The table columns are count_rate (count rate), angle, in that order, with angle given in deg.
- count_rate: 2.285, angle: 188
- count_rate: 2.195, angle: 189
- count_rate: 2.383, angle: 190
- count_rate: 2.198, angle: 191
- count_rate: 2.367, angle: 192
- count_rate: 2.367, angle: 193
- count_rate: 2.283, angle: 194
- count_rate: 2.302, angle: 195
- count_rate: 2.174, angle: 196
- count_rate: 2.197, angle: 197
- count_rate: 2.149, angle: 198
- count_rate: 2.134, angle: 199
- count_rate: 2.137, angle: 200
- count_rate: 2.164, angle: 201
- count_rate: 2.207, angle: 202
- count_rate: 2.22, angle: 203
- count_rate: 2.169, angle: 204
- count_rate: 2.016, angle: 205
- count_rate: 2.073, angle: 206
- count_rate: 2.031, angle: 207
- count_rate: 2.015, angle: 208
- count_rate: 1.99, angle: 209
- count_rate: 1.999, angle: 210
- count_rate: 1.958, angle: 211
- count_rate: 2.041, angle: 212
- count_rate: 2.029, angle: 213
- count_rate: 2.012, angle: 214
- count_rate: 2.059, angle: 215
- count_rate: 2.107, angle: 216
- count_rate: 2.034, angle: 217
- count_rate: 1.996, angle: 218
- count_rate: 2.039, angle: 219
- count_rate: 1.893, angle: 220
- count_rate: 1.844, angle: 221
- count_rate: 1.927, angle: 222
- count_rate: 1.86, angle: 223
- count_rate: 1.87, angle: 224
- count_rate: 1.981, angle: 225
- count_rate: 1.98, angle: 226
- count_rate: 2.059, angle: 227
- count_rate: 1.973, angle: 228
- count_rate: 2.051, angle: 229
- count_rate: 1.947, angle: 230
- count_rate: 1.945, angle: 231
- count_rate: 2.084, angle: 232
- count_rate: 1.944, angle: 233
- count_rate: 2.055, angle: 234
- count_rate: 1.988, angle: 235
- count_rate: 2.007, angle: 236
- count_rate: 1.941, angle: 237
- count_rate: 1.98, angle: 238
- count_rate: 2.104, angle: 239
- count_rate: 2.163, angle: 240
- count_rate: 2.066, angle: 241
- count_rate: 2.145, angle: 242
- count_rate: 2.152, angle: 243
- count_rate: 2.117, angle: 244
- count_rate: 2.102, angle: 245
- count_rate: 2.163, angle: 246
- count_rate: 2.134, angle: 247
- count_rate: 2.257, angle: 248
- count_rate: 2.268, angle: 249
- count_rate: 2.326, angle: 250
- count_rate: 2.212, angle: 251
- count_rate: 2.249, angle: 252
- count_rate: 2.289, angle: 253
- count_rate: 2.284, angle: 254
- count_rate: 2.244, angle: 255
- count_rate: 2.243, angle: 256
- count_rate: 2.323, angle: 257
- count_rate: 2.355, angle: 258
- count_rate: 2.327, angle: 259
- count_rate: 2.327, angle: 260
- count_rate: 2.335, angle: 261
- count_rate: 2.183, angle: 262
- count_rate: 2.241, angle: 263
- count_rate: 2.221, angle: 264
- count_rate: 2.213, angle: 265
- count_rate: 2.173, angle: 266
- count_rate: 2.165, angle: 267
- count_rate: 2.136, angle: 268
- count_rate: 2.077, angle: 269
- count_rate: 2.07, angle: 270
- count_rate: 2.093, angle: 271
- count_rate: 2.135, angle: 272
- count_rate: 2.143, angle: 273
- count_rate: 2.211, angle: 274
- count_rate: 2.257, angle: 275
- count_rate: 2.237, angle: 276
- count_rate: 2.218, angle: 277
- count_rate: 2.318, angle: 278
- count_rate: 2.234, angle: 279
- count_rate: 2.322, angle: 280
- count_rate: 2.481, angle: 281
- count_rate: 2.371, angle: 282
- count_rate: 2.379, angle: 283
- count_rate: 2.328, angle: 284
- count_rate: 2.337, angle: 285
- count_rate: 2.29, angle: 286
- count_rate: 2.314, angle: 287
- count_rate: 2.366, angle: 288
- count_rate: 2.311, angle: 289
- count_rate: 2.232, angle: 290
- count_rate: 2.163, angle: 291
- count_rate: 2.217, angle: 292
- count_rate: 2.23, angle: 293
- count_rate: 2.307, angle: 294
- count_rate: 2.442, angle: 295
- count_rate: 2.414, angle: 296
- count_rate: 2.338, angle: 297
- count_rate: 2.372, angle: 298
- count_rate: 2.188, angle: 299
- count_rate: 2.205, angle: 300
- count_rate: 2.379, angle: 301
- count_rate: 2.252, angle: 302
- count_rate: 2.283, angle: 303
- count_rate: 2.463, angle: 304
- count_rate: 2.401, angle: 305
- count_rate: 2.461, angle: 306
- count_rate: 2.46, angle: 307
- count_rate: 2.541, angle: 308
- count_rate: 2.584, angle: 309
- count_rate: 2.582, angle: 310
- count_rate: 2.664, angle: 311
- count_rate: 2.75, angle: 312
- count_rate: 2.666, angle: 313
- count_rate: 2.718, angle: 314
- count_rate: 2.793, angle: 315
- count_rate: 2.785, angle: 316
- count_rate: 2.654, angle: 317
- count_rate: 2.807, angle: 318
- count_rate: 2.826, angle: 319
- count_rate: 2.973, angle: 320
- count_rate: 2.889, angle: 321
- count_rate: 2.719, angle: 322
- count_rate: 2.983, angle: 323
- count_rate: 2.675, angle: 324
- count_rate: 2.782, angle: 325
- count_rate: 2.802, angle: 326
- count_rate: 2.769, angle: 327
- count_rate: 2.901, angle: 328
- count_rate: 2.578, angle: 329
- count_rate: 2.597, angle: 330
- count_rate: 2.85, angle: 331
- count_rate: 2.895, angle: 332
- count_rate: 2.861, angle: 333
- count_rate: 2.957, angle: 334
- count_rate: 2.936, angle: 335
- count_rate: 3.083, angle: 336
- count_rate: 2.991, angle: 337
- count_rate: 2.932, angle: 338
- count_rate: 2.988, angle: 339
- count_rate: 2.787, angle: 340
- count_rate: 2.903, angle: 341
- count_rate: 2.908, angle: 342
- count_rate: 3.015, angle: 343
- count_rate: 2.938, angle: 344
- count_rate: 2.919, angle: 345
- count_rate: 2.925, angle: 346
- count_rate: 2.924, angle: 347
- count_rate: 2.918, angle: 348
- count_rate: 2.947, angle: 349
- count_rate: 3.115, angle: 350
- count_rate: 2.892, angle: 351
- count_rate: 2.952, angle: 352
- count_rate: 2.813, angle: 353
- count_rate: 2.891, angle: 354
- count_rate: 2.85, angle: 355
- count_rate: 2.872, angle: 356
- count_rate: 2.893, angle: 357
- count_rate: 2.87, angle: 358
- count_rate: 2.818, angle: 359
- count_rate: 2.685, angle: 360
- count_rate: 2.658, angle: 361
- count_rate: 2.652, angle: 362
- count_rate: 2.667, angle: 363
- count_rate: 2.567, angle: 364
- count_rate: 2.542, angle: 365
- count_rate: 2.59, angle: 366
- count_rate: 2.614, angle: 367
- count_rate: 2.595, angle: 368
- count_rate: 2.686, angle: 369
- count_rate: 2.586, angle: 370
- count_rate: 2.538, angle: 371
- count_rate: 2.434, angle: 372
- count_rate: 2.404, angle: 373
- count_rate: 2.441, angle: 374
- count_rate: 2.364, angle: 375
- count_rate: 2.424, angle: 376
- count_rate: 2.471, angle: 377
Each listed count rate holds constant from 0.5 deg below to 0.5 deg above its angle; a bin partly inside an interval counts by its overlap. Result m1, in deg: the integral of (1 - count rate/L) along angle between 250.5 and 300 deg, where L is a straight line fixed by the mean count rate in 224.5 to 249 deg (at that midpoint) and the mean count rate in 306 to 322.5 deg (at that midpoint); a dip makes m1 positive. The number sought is 2.4 deg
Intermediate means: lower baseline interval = 2.06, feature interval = 2.26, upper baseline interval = 2.71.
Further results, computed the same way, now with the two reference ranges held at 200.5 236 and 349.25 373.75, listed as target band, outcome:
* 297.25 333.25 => -2.11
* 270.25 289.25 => 0.32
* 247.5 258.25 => -0.44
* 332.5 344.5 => -1.56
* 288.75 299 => 0.38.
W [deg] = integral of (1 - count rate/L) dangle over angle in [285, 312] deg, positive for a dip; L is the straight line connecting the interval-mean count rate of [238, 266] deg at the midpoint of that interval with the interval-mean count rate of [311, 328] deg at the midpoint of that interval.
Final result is 2.49 deg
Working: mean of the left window 2.22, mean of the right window 2.79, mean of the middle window 2.37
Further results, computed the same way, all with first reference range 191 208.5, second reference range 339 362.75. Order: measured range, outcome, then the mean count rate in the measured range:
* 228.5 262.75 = 3.4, 2.16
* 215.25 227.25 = 1.6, 1.97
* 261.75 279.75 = 2.3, 2.19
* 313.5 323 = -0.3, 2.81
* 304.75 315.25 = 0.3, 2.6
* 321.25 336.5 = -0.3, 2.83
